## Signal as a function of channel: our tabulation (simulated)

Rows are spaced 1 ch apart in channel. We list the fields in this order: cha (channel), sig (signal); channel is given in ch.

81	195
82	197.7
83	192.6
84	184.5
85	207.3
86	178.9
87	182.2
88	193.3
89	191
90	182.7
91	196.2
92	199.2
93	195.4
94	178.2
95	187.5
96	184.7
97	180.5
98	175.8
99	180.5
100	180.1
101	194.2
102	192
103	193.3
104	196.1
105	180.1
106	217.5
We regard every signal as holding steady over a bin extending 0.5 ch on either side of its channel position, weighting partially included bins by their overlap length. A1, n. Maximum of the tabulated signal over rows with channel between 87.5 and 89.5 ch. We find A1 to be 193.3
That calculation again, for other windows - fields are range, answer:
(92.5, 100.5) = 195.4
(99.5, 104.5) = 196.1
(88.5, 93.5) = 199.2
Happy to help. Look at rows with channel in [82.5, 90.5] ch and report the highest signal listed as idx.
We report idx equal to 207.3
